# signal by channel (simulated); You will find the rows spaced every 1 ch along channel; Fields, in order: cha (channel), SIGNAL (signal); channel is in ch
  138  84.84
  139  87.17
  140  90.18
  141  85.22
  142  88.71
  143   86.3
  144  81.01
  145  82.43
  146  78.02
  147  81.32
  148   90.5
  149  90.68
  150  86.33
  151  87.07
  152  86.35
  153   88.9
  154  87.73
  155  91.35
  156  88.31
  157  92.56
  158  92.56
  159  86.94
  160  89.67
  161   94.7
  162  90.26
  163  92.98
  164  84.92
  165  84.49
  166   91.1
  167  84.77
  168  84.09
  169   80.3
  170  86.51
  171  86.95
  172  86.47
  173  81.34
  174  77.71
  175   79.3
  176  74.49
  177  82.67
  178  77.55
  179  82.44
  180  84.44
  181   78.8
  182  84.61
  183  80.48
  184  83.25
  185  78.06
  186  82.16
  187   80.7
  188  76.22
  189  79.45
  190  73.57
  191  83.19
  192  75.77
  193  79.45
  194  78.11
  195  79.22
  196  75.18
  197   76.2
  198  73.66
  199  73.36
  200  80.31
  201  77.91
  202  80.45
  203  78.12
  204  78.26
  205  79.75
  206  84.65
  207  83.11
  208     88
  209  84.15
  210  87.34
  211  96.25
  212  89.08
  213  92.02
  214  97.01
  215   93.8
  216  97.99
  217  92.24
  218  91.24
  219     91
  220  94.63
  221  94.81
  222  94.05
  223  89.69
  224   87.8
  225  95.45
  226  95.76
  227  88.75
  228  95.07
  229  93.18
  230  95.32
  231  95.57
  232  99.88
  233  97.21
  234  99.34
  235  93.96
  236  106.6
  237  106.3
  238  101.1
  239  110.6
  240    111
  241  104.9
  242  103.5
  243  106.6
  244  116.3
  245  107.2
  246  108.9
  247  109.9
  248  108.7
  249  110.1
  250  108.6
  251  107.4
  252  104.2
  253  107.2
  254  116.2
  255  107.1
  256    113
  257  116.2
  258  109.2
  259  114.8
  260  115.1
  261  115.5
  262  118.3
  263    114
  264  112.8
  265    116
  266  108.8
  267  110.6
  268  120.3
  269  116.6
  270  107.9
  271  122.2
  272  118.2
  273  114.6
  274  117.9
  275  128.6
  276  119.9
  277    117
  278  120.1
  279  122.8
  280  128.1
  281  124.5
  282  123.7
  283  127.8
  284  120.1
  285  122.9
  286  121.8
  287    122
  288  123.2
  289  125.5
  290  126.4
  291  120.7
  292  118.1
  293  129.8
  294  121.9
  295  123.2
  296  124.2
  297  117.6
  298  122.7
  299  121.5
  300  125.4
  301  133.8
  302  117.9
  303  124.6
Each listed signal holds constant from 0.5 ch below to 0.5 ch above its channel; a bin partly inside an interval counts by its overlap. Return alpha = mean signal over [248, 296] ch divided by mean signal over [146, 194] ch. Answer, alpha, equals 1.4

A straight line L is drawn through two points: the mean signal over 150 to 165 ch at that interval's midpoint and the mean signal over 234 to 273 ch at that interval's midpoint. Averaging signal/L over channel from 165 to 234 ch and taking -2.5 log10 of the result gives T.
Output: 0.16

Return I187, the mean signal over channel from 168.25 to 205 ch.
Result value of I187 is 79.7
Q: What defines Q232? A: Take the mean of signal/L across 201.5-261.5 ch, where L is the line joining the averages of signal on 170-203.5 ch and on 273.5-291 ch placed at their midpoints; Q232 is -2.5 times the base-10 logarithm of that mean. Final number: 0.01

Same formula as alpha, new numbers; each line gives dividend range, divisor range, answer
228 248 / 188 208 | 1.32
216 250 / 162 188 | 1.21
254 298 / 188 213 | 1.47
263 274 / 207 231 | 1.25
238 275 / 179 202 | 1.42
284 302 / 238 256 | 1.14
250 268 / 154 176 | 1.29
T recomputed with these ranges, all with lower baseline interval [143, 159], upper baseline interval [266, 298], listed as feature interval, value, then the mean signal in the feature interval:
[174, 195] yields 0.199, 79.7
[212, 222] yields 0.116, 93.6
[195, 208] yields 0.260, 78.8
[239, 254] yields 0.032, 109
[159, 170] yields 0.034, 87.6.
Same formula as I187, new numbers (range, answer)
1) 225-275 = 108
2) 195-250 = 93.8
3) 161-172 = 87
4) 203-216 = 87.8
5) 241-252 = 108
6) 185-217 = 82.5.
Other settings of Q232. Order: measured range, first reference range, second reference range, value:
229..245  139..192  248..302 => 0.038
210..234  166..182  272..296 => 0.067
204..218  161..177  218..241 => 0.049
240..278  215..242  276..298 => -0.023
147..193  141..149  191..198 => -0.045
